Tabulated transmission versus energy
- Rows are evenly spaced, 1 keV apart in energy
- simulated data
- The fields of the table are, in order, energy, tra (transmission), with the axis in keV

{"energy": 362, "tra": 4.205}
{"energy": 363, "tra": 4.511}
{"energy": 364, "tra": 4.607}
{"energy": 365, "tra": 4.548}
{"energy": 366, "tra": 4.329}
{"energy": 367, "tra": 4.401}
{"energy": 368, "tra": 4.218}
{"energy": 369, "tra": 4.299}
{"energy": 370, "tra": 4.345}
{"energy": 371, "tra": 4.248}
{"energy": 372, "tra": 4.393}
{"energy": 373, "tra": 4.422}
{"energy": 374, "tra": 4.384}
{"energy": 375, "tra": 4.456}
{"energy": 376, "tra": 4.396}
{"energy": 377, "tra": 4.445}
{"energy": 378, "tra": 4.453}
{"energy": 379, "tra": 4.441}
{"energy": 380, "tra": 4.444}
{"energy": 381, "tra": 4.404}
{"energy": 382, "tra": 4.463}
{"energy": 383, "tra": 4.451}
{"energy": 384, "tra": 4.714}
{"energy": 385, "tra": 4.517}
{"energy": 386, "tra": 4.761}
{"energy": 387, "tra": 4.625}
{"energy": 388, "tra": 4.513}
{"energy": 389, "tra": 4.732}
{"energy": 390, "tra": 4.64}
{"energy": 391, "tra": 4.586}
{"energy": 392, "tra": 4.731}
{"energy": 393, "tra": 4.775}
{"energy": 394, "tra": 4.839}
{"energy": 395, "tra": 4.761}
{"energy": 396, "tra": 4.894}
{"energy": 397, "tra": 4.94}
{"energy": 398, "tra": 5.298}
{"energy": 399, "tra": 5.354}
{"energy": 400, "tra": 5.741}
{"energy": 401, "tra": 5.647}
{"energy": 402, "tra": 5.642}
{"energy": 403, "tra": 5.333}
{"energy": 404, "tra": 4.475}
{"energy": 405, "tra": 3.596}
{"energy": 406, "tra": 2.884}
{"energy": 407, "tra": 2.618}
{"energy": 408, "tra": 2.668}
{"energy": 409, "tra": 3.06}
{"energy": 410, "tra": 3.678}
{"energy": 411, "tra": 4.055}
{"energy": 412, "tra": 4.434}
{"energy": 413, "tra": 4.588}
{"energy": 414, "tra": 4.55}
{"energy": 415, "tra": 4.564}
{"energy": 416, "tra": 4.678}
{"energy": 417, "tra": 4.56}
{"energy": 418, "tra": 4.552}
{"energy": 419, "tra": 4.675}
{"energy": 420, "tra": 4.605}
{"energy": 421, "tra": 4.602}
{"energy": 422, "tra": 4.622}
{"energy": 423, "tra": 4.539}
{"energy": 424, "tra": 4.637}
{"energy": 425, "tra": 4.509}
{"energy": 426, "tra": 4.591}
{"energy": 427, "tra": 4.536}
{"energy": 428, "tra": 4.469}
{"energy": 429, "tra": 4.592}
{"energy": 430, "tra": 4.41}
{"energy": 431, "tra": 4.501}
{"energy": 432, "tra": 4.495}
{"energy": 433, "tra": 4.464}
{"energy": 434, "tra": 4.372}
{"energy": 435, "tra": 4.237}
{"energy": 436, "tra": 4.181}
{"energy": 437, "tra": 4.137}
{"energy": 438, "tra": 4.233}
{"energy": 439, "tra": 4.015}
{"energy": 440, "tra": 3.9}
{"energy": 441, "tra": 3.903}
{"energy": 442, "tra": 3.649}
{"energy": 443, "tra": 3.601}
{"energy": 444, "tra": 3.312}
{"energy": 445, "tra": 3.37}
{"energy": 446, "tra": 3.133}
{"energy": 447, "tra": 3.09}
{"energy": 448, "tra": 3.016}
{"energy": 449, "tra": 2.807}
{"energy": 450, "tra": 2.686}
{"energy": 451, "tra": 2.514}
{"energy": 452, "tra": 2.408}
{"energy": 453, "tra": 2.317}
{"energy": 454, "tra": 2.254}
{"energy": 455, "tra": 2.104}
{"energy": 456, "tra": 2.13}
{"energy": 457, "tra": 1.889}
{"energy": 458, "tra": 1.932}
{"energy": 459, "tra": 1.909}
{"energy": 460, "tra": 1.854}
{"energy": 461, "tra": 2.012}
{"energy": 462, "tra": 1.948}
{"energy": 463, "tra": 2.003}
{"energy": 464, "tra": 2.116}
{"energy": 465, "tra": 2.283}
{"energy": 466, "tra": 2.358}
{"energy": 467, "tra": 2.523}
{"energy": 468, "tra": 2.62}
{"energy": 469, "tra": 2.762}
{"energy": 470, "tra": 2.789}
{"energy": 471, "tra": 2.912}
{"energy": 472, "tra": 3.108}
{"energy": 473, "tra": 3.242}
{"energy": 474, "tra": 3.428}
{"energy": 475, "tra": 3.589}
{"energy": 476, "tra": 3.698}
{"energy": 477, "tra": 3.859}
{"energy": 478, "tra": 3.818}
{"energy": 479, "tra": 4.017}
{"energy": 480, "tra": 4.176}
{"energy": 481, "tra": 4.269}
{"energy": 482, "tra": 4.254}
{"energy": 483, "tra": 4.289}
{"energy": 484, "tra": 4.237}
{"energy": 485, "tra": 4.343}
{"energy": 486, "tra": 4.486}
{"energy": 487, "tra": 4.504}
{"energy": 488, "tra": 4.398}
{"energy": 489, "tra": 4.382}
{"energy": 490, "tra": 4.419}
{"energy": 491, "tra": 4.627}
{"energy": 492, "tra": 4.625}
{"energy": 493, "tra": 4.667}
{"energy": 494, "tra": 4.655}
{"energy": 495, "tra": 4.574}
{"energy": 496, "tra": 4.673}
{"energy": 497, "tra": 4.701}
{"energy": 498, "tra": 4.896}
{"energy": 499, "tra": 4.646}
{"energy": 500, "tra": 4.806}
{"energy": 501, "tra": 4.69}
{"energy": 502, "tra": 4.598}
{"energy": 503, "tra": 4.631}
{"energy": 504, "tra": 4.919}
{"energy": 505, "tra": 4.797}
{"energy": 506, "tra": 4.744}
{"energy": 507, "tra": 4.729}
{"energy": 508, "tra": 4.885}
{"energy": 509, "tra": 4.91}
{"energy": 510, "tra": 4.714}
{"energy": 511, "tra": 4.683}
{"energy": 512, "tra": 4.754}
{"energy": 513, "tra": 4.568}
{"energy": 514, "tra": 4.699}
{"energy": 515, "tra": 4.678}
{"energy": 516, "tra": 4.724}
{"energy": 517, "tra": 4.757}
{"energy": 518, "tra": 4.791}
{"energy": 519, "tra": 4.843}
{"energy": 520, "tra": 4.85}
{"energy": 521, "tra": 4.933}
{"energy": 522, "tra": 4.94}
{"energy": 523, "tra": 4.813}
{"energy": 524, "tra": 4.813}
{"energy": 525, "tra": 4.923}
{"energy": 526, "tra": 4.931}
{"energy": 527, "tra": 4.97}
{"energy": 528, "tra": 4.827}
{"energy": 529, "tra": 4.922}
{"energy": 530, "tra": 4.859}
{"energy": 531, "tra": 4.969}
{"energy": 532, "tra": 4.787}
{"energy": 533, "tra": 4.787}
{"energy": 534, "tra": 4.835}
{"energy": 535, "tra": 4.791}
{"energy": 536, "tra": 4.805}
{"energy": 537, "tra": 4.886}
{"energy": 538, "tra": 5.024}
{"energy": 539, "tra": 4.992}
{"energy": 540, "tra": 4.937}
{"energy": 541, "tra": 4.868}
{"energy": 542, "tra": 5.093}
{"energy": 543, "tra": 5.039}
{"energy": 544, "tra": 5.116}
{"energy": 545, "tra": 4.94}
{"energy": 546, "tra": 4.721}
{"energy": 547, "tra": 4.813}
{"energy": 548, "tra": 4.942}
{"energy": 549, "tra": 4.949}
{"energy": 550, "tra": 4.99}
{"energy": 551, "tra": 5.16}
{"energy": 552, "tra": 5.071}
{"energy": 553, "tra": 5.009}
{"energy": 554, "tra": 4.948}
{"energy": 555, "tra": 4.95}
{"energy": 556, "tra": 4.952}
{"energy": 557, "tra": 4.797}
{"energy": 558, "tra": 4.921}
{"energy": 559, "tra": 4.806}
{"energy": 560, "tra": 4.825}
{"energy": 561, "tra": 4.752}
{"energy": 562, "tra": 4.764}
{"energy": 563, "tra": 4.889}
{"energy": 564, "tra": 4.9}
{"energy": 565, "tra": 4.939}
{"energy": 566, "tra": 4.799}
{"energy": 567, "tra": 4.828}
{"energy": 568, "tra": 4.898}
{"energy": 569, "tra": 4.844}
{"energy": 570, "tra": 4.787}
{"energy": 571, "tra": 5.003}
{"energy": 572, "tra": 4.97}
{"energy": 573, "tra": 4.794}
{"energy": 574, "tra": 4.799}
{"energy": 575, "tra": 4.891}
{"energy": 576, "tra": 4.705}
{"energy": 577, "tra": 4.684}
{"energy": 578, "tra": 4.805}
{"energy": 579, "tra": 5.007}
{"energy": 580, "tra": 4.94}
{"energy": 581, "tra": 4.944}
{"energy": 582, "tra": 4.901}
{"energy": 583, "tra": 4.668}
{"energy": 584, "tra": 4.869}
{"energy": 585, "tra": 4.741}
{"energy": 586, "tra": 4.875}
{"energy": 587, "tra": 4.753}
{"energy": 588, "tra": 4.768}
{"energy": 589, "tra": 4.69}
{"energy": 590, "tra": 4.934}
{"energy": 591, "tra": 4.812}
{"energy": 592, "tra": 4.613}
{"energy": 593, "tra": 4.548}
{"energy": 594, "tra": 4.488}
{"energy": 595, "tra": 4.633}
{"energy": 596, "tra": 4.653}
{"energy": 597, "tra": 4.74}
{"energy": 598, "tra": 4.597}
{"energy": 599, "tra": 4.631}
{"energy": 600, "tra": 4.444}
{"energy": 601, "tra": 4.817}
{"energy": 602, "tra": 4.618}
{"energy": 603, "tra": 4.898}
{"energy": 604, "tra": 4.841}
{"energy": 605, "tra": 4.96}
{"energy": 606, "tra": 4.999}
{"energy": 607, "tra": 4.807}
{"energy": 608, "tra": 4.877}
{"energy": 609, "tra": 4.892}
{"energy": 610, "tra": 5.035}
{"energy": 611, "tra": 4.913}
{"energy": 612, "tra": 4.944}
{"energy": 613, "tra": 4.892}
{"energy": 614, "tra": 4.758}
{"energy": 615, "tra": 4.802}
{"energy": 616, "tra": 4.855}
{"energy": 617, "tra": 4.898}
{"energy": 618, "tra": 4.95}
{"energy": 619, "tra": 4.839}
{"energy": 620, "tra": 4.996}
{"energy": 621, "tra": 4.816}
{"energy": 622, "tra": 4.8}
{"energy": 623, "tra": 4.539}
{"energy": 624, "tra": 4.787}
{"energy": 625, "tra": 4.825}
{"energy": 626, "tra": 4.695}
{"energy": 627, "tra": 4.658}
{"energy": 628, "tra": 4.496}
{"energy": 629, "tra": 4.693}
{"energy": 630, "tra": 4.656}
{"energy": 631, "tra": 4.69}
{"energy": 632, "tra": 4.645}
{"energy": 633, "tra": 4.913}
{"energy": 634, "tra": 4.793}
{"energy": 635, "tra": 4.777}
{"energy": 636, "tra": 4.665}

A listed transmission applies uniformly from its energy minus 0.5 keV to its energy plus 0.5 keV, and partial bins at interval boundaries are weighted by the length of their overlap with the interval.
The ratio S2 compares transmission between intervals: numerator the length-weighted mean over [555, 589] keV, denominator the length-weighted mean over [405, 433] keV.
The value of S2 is 1.1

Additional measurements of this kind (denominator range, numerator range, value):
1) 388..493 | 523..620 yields 1.27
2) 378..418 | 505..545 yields 1.08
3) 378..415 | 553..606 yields 1.07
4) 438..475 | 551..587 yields 1.77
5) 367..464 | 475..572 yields 1.18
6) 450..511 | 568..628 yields 1.32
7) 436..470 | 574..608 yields 1.72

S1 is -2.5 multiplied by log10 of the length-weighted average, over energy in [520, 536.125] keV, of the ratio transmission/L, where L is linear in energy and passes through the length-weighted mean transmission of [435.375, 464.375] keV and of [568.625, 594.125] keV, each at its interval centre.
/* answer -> -0.21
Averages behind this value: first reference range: 2.85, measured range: 4.87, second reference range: 4.81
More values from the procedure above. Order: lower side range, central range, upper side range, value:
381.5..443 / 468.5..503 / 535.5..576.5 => 0.130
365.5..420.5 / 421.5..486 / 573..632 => 0.315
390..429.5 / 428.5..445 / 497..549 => 0.121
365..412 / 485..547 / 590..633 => -0.032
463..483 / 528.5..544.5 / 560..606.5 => -0.188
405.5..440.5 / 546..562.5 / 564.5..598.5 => -0.048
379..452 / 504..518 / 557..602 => -0.042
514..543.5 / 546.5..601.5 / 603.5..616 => 0.014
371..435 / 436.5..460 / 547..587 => 0.484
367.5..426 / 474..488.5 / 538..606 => 0.136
